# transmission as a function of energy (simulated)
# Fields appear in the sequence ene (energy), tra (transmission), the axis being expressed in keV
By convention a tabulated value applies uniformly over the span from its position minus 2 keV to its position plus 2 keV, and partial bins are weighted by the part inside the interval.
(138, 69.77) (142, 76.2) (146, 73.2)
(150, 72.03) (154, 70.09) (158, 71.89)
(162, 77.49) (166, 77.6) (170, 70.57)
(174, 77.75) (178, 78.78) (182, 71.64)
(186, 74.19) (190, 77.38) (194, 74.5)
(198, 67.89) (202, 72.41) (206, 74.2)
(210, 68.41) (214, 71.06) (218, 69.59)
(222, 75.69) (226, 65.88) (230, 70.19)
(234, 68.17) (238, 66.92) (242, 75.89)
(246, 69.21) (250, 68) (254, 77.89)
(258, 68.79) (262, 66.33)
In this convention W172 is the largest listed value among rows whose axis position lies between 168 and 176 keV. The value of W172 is 77.75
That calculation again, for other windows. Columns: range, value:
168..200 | 78.78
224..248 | 75.89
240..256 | 77.89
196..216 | 74.2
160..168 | 77.6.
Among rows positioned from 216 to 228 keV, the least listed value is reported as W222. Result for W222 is 65.88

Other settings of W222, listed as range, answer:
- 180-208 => 67.89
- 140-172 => 70.09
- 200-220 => 68.41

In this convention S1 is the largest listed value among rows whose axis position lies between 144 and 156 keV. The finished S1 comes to 73.2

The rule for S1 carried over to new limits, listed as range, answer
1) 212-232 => 75.69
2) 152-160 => 71.89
